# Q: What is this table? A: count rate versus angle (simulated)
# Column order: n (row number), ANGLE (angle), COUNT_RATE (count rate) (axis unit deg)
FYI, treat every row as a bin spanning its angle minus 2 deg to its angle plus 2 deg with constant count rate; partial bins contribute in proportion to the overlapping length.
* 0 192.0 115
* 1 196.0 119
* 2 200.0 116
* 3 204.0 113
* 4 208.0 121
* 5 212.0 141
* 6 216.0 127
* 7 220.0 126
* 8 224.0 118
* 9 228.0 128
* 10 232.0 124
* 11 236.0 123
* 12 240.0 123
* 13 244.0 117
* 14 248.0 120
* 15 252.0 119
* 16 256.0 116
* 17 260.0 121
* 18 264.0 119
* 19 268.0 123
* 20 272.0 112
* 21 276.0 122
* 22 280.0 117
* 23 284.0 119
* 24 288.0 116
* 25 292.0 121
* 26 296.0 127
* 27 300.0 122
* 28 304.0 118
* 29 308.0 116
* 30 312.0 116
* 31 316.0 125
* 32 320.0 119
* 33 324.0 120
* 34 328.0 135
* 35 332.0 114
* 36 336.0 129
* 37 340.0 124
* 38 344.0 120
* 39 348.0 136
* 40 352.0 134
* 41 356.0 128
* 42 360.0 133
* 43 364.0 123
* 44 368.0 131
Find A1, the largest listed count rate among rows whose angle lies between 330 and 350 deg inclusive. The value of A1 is 136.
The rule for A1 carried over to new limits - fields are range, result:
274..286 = 122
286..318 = 127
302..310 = 118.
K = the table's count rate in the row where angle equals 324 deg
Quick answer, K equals 120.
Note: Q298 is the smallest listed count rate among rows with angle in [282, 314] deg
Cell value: 116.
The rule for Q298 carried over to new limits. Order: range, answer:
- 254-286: 112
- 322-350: 114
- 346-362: 128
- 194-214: 113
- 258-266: 119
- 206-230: 118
